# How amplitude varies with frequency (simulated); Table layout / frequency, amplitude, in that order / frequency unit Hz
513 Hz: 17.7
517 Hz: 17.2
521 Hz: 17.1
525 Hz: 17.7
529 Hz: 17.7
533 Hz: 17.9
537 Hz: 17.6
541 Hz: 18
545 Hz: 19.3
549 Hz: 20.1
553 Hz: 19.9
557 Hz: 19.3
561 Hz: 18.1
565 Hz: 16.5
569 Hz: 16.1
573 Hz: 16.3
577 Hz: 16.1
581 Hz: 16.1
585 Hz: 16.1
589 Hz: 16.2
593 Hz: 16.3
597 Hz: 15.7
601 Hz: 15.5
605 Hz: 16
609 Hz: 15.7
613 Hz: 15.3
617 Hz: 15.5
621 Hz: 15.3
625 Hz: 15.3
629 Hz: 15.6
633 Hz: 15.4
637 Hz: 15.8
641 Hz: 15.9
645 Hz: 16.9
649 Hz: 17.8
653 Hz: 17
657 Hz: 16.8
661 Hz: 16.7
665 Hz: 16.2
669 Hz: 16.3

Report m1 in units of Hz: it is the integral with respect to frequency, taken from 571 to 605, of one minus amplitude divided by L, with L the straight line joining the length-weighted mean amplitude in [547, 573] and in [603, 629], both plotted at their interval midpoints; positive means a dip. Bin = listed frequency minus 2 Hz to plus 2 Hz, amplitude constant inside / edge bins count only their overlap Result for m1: 1.6 Hz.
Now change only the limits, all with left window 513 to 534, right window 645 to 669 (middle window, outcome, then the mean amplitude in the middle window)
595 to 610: 1.22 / 15.7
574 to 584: 0.65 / 16.1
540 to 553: -1.45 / 19.3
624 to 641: 1.39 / 15.6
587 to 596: 0.52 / 16.2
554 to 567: -0.58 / 18.1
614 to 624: 0.97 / 15.4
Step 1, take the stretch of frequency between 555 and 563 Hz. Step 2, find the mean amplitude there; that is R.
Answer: 18.7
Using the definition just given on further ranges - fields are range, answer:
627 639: 15.6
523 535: 17.8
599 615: 15.6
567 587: 16.1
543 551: 19.7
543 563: 19.3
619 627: 15.3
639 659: 16.9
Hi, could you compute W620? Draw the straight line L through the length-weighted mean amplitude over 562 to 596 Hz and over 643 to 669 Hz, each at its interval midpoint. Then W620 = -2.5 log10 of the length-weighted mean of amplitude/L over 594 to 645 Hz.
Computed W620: 0.062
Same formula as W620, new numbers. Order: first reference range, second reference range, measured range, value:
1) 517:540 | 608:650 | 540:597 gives -0.031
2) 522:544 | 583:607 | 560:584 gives 0.014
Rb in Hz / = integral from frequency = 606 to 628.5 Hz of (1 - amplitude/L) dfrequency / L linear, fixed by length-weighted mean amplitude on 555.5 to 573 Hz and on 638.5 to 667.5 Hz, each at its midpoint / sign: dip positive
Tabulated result 2.00 Hz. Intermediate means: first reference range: 17.3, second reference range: 16.7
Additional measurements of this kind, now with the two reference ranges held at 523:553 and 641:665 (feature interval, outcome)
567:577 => 1.0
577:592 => 1.4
